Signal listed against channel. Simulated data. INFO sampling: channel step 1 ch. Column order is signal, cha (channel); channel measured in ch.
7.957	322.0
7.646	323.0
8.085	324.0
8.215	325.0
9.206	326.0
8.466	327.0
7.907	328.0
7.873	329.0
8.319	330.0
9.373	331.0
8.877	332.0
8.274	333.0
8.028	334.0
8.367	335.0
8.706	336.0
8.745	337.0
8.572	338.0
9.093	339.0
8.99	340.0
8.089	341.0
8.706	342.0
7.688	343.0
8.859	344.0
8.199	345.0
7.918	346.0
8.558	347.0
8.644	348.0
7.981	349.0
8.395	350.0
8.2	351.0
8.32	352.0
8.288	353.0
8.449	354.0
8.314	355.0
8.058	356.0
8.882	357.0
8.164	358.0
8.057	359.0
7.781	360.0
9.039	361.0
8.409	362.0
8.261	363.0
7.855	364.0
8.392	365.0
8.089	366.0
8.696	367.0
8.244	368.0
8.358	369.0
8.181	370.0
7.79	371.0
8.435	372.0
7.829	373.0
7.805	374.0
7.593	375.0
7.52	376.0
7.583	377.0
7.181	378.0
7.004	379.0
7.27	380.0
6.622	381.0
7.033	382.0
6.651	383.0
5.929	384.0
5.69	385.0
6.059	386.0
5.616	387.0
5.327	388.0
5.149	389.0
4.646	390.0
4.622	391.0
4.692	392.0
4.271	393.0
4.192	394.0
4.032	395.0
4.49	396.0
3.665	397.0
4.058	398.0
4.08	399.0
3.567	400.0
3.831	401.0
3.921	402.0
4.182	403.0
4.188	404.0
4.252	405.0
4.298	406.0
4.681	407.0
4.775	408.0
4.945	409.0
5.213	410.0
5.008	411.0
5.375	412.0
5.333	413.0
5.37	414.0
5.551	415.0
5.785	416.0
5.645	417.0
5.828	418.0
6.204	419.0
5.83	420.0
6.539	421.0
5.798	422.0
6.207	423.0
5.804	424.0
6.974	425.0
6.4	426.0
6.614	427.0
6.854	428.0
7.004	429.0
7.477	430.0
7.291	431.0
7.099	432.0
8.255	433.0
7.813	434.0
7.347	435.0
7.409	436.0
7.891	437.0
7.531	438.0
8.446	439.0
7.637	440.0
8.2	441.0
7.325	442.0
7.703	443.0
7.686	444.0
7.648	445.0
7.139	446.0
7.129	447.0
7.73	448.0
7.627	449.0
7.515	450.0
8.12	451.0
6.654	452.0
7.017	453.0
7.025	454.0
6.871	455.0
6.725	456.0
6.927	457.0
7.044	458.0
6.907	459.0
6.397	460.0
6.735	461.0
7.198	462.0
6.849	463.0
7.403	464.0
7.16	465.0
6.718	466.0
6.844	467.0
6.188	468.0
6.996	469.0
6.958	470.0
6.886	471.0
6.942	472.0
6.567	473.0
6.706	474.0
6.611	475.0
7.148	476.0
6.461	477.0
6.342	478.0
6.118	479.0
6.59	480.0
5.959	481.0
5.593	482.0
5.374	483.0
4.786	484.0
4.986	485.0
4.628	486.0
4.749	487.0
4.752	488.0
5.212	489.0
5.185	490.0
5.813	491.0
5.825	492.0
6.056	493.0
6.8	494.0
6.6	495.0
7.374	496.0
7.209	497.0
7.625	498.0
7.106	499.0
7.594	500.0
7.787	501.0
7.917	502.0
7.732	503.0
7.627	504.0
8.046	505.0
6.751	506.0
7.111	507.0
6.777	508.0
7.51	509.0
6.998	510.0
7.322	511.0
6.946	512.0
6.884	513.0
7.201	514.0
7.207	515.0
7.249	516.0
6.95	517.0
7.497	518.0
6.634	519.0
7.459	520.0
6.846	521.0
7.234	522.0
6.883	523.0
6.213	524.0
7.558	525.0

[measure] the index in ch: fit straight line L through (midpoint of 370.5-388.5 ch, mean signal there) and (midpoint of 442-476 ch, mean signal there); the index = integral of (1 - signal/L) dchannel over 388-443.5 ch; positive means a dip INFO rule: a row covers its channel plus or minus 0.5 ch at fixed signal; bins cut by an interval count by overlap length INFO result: 9.78 ch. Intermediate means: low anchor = 6.94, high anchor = 7.05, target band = 5.77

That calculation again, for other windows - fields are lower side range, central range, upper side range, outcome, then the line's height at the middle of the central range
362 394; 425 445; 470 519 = -2.1 ch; 6.76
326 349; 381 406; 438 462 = 9.9 ch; 7.9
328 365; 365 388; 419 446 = 1.9 ch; 7.96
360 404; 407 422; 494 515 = 2.4 ch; 6.57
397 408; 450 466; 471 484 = -3.5 ch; 5.75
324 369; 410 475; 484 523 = 4.5 ch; 7.39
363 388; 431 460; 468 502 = -3.2 ch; 6.69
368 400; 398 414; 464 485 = 4.3 ch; 6.18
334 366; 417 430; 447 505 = 1.8 ch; 7.37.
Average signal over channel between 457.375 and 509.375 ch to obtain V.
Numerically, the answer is 6.58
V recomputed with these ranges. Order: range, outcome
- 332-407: 7.01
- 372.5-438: 5.85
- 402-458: 6.52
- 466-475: 6.75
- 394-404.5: 4.01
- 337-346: 8.5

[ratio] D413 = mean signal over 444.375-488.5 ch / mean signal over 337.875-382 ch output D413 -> 0.8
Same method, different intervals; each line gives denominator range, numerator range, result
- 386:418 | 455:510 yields 1.40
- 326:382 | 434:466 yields 0.89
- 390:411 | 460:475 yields 1.58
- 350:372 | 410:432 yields 0.74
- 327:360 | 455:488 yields 0.76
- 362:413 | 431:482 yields 1.19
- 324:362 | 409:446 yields 0.80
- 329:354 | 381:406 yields 0.57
